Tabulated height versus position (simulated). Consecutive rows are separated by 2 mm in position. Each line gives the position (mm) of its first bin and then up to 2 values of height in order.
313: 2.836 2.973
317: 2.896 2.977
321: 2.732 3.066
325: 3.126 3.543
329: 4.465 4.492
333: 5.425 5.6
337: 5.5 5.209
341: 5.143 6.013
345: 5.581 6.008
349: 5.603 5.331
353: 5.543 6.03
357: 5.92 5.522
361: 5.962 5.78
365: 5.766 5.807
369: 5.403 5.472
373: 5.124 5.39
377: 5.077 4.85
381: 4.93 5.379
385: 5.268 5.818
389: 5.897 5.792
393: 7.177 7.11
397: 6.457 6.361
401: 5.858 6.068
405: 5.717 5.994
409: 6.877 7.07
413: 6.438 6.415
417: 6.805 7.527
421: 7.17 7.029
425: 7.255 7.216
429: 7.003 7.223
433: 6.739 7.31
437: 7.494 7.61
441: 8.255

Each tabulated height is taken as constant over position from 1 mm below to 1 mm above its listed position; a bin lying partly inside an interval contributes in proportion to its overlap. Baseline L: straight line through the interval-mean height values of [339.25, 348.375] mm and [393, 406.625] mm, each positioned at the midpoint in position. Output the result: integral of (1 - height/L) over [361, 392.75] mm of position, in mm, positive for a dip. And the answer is 2.8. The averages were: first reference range 5.64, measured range 5.51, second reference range 6.32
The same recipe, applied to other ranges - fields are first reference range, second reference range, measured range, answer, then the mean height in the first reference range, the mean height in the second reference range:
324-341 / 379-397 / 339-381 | -2.2 mm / 4.7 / 5.89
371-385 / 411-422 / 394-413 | -0.3 mm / 5.16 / 6.89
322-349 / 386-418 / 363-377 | 0.4 mm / 4.89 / 6.37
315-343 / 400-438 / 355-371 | -1.8 mm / 4.19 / 6.8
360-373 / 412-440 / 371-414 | 2.5 mm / 5.65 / 7.09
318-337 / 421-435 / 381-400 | -0.4 mm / 4.02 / 7.1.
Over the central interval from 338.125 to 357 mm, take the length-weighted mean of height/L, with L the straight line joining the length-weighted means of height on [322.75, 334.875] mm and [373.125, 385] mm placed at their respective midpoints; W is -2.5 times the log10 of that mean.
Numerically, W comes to -0.23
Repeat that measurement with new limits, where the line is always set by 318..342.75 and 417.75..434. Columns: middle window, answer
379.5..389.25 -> 0.101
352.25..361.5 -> -0.137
